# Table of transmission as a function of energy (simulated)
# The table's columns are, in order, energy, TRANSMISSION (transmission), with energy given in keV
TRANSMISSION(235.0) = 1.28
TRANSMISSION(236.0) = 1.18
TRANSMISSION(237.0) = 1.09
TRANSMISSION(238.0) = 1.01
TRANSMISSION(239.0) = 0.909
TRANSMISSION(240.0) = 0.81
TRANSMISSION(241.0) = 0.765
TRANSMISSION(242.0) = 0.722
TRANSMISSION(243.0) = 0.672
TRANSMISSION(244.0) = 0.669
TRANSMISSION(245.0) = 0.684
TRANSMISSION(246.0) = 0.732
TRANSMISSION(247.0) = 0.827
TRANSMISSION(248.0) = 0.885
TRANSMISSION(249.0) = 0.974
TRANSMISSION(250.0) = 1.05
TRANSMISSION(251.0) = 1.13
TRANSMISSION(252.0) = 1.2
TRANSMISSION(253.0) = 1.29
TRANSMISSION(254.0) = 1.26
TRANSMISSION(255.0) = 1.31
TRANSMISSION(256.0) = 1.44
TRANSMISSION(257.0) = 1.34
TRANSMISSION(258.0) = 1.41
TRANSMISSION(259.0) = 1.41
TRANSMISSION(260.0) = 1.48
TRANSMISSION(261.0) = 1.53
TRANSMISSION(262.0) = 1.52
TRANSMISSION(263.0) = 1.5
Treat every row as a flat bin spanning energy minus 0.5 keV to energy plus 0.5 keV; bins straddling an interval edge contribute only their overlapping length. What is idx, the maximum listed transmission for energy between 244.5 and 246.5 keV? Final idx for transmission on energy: 0.732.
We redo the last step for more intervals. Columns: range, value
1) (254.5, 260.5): 1.48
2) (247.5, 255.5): 1.31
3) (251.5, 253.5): 1.29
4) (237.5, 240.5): 1.01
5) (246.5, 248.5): 0.885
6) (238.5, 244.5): 0.909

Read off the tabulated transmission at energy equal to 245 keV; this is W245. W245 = 0.684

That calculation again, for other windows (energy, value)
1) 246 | 0.732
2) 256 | 1.44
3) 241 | 0.765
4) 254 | 1.26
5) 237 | 1.09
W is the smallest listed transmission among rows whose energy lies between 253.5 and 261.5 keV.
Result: 1.26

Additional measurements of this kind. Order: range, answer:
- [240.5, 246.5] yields 0.669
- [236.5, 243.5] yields 0.672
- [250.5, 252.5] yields 1.13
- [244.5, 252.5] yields 0.684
